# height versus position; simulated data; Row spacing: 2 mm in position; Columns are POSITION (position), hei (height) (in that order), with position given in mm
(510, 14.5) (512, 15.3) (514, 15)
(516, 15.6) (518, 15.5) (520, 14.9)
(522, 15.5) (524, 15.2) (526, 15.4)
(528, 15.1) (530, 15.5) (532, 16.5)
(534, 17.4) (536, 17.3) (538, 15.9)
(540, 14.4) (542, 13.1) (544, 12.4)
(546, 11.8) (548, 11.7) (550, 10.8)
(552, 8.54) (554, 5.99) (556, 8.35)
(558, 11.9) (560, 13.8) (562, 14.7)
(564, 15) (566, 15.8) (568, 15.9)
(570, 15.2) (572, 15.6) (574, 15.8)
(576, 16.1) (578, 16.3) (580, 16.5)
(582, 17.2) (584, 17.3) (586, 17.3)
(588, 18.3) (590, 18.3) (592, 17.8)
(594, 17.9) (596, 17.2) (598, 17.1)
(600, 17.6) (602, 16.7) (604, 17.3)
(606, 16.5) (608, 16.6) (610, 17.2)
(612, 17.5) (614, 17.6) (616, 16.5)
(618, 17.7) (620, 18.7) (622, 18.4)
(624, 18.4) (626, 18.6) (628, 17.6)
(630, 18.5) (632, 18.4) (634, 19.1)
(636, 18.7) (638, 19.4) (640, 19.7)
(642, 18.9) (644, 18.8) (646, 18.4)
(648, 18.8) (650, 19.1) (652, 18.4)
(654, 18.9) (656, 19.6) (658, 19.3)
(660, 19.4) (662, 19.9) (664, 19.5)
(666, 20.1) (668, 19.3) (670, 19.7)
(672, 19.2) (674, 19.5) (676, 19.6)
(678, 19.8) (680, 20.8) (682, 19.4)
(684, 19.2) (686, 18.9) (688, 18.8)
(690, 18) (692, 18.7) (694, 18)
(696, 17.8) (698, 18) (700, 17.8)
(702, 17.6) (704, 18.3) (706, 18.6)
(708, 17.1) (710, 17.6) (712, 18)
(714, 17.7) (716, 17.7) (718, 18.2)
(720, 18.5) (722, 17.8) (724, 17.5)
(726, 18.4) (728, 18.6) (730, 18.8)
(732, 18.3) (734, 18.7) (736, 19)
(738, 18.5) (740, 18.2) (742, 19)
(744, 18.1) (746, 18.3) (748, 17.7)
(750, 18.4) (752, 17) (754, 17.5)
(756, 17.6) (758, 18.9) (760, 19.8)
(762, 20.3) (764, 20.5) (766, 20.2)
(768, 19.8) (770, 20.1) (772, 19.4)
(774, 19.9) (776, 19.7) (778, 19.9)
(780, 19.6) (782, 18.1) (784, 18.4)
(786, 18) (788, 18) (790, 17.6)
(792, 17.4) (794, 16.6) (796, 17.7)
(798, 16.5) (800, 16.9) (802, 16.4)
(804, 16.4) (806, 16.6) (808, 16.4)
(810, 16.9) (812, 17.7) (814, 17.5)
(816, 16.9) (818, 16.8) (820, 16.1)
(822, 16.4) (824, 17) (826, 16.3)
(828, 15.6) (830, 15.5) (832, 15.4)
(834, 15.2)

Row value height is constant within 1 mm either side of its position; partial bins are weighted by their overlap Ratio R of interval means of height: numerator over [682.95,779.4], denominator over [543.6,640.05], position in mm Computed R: 1.16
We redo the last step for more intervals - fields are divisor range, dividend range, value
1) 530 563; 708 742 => 1.41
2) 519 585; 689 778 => 1.29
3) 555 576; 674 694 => 1.34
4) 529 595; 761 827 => 1.22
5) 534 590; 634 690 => 1.35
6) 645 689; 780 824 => 0.89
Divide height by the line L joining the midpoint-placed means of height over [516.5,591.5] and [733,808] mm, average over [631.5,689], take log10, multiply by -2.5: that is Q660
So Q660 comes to -0.17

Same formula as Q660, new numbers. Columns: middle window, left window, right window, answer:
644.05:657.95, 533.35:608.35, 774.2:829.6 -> -0.19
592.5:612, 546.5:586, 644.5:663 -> -0.08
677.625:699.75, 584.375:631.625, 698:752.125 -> -0.05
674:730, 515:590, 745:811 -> -0.09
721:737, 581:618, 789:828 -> -0.08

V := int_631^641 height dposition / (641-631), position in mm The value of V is 19.1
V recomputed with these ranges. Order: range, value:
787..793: 17.7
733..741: 18.6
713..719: 17.9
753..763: 18.8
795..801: 17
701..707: 18.2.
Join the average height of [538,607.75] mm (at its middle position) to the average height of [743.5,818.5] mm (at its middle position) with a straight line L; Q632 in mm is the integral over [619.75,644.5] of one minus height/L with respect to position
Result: -4.5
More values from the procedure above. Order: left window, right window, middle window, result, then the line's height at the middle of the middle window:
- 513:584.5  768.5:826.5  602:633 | -4.80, 15.3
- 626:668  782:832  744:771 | -2.08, 17.6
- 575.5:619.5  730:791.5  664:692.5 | -2.16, 18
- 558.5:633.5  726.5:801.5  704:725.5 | 0.22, 18.1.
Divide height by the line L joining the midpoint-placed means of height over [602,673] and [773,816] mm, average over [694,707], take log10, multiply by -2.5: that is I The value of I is 0.01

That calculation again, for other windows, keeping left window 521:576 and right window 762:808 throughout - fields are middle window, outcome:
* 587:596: -0.22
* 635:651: -0.21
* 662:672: -0.21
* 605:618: -0.13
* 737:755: -0.03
